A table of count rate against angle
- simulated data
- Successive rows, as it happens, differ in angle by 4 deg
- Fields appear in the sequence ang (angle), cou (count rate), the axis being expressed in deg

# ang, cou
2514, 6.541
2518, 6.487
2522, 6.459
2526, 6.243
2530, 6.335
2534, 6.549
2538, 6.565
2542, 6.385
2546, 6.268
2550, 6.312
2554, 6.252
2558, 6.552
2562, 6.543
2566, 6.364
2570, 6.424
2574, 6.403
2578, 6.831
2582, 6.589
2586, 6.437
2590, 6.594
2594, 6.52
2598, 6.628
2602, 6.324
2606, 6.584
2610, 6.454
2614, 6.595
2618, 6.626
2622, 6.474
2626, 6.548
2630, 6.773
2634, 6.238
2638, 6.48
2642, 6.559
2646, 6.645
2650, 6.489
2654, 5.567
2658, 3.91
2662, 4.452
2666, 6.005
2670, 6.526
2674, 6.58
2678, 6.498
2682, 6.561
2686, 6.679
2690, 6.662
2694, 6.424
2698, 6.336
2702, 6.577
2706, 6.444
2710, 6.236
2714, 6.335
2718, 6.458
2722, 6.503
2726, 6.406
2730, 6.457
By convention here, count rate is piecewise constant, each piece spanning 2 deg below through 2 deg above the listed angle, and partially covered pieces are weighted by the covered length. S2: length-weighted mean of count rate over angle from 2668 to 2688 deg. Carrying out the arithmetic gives 6.57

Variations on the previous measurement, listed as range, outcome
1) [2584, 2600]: 6.54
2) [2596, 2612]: 6.5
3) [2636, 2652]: 6.54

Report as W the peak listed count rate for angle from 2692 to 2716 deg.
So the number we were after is 6.577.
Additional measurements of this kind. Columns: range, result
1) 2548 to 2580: 6.831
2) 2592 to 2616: 6.628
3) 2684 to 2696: 6.679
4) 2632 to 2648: 6.645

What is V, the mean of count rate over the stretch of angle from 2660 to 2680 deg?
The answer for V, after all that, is 6.01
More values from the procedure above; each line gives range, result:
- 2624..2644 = 6.52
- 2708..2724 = 6.38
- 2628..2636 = 6.51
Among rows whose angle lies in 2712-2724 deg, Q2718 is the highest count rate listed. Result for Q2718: 6.503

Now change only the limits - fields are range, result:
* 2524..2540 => 6.565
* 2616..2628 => 6.626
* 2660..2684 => 6.58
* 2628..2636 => 6.773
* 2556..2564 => 6.552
